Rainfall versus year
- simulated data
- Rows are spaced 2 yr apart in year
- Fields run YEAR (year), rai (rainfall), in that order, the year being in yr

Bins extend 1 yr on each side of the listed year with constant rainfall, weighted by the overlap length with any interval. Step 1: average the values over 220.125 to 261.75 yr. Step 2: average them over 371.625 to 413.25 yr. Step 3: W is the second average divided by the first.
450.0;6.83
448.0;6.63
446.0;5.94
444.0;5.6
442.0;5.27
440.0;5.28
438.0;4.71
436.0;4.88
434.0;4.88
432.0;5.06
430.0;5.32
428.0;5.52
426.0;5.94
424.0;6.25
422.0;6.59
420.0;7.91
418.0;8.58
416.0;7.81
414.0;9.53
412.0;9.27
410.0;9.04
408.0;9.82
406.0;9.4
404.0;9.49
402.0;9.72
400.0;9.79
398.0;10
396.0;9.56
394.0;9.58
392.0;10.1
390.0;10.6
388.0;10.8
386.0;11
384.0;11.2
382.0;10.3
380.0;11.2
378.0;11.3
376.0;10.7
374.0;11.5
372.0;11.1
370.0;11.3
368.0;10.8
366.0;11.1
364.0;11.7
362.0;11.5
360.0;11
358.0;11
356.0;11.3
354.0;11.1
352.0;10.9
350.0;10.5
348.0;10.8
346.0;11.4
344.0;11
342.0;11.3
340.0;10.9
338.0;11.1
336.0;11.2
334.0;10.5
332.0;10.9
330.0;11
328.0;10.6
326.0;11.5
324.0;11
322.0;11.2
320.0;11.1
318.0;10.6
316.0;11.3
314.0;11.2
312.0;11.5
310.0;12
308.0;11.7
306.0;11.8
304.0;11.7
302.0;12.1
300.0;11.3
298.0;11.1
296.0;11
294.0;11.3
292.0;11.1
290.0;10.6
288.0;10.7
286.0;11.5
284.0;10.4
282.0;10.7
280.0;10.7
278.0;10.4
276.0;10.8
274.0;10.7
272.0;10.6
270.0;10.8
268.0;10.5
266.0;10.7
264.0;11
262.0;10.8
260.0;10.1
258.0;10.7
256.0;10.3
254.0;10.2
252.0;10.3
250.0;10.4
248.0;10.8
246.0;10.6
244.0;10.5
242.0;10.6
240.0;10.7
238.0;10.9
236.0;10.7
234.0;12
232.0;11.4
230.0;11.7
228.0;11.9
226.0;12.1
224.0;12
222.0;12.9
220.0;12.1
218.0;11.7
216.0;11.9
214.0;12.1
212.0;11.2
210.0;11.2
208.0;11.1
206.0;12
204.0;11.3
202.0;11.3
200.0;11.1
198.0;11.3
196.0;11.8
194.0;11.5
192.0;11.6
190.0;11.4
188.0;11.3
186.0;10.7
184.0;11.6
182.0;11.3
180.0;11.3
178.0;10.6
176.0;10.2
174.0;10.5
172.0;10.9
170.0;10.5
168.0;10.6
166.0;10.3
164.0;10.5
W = 0.9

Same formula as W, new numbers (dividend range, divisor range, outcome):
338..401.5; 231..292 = 1.01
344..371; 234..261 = 1.05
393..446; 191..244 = 0.65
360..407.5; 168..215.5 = 0.95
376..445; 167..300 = 0.75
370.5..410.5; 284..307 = 0.92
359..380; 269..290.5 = 1.04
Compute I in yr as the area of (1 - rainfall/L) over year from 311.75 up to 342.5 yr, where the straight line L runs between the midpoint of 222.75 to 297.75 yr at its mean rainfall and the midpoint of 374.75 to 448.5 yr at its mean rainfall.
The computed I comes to -4.2 yr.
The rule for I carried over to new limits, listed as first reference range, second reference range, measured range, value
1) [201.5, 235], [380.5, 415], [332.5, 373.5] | -2.61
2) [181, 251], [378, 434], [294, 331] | -4.48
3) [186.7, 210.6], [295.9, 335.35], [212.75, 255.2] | 0.21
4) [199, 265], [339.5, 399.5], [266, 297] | 0.84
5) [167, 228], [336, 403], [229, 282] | 2.21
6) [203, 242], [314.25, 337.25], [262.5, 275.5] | 0.70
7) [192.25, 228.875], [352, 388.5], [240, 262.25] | 2.05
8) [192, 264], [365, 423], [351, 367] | -1.51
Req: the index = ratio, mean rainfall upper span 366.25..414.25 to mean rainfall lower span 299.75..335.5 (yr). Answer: 0.92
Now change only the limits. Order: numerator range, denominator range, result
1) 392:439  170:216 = 0.70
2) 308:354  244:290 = 1.04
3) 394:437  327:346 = 0.72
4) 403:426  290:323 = 0.74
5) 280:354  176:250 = 0.98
